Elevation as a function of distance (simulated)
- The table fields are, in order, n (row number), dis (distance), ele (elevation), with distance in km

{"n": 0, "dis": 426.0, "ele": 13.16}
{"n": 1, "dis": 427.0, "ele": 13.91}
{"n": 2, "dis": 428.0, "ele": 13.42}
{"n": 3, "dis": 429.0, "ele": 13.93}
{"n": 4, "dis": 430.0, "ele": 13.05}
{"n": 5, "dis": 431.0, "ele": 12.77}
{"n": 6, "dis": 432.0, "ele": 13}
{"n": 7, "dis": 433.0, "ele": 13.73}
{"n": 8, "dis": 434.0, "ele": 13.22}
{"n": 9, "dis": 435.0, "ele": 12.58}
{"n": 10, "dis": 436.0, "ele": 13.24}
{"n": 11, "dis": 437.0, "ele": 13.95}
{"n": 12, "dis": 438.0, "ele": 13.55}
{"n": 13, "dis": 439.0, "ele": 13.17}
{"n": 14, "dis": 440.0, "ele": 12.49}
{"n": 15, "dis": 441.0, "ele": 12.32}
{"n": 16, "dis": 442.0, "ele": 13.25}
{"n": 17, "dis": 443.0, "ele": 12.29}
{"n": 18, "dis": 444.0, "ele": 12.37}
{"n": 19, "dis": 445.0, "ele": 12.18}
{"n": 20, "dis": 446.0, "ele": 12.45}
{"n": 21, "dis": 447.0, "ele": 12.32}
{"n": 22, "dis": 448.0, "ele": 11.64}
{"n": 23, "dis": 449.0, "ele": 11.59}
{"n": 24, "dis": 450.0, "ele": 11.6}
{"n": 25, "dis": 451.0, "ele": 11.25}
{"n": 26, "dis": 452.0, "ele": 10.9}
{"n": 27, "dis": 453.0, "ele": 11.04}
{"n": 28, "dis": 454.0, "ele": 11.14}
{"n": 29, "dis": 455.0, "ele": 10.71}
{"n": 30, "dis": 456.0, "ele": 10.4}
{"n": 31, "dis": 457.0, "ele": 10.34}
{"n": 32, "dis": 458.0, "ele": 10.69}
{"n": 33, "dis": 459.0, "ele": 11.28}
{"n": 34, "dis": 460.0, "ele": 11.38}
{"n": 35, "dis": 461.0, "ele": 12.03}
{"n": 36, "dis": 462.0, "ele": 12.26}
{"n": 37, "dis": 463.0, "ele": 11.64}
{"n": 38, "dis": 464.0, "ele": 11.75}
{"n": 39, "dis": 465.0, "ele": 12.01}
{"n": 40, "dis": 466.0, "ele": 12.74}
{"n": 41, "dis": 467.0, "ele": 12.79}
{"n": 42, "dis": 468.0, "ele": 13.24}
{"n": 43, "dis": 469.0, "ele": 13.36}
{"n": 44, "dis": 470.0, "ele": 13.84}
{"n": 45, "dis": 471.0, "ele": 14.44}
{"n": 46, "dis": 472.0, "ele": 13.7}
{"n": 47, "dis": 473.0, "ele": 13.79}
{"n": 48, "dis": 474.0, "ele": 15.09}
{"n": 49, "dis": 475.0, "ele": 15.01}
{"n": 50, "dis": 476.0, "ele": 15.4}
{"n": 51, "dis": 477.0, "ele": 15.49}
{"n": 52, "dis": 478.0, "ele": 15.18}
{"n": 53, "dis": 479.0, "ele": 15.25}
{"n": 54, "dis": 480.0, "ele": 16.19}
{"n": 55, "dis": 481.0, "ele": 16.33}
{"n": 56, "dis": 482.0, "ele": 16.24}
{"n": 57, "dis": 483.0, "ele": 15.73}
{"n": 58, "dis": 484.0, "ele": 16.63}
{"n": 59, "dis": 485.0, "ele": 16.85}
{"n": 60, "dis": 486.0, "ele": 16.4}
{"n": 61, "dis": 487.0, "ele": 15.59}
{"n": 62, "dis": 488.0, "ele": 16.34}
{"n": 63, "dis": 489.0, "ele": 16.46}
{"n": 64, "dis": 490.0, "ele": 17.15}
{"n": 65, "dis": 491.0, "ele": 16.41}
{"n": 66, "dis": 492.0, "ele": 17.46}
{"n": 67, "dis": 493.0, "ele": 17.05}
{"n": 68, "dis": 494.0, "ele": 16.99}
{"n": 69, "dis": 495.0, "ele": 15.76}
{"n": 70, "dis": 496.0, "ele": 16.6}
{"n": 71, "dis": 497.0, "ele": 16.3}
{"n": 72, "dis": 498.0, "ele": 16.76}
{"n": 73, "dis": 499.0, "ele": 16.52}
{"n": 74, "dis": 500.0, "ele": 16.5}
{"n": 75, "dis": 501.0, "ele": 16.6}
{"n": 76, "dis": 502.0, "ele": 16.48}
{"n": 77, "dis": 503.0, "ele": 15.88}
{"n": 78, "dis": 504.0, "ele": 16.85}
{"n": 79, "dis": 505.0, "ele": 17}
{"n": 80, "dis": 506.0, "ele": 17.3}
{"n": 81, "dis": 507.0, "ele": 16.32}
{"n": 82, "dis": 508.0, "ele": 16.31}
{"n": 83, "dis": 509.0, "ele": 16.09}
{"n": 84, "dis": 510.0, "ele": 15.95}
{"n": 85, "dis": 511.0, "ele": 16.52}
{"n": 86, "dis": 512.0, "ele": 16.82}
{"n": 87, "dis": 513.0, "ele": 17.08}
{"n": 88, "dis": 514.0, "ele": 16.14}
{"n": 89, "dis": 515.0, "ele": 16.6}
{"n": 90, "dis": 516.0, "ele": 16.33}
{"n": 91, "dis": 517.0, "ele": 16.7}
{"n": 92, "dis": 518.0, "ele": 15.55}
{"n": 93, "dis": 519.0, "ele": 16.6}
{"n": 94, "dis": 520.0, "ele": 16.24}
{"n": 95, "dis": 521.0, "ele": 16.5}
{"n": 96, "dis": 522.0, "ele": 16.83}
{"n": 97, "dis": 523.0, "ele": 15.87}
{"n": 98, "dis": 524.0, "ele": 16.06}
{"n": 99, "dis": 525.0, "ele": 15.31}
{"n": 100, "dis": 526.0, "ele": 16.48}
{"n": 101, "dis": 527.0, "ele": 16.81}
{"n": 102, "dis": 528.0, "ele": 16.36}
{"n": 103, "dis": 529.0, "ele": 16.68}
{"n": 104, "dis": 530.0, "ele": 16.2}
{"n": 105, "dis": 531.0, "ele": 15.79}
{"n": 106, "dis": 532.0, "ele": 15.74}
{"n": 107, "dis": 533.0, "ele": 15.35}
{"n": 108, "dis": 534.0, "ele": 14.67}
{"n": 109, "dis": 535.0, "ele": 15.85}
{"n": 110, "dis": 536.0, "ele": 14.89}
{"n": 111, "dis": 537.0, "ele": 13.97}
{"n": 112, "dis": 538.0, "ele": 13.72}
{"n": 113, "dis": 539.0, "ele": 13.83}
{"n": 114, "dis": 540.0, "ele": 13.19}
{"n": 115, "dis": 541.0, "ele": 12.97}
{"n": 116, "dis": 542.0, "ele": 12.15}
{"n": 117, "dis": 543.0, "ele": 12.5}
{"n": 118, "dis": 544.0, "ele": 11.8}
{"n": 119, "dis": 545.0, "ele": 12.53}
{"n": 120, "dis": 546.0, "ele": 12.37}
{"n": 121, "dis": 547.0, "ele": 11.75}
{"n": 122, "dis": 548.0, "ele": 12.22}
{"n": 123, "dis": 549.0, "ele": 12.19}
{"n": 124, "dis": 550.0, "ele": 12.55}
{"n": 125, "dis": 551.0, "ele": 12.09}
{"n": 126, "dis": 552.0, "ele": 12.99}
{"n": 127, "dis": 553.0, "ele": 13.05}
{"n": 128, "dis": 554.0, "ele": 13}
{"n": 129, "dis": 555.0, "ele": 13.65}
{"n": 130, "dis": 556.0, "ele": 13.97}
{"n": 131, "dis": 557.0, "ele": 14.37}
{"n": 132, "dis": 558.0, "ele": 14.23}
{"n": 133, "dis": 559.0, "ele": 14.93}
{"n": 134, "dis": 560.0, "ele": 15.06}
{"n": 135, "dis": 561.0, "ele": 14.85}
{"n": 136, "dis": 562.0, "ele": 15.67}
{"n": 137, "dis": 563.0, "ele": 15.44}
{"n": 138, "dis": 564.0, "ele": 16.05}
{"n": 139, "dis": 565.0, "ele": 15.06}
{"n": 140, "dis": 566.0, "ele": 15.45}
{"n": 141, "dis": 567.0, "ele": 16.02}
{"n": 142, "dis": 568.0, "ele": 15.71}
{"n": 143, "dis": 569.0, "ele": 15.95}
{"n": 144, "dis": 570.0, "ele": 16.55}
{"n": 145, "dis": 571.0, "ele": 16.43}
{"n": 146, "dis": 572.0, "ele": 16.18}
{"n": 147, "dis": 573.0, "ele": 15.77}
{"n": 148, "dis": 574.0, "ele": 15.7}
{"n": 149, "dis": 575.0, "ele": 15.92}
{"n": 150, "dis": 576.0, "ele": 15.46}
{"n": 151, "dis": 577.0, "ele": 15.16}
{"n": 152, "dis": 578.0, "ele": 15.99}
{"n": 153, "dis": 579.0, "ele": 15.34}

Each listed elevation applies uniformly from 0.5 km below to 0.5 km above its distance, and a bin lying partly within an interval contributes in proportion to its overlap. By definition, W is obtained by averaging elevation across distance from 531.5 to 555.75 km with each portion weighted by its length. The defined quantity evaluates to 13.3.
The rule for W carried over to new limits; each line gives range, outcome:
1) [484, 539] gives 16.2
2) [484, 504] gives 16.5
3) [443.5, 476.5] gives 12.3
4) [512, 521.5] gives 16.4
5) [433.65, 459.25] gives 12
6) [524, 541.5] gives 15.2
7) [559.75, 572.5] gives 15.7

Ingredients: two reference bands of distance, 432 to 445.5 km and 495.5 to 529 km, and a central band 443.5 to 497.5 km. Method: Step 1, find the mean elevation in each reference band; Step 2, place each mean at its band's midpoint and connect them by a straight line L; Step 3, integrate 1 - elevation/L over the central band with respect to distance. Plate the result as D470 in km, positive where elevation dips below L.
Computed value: 2.5 km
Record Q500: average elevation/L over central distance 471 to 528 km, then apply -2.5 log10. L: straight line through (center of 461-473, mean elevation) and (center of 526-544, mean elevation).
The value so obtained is -0.178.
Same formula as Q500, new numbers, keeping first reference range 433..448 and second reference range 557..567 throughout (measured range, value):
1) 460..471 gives 0.06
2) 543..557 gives 0.18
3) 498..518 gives -0.17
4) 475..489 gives -0.17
